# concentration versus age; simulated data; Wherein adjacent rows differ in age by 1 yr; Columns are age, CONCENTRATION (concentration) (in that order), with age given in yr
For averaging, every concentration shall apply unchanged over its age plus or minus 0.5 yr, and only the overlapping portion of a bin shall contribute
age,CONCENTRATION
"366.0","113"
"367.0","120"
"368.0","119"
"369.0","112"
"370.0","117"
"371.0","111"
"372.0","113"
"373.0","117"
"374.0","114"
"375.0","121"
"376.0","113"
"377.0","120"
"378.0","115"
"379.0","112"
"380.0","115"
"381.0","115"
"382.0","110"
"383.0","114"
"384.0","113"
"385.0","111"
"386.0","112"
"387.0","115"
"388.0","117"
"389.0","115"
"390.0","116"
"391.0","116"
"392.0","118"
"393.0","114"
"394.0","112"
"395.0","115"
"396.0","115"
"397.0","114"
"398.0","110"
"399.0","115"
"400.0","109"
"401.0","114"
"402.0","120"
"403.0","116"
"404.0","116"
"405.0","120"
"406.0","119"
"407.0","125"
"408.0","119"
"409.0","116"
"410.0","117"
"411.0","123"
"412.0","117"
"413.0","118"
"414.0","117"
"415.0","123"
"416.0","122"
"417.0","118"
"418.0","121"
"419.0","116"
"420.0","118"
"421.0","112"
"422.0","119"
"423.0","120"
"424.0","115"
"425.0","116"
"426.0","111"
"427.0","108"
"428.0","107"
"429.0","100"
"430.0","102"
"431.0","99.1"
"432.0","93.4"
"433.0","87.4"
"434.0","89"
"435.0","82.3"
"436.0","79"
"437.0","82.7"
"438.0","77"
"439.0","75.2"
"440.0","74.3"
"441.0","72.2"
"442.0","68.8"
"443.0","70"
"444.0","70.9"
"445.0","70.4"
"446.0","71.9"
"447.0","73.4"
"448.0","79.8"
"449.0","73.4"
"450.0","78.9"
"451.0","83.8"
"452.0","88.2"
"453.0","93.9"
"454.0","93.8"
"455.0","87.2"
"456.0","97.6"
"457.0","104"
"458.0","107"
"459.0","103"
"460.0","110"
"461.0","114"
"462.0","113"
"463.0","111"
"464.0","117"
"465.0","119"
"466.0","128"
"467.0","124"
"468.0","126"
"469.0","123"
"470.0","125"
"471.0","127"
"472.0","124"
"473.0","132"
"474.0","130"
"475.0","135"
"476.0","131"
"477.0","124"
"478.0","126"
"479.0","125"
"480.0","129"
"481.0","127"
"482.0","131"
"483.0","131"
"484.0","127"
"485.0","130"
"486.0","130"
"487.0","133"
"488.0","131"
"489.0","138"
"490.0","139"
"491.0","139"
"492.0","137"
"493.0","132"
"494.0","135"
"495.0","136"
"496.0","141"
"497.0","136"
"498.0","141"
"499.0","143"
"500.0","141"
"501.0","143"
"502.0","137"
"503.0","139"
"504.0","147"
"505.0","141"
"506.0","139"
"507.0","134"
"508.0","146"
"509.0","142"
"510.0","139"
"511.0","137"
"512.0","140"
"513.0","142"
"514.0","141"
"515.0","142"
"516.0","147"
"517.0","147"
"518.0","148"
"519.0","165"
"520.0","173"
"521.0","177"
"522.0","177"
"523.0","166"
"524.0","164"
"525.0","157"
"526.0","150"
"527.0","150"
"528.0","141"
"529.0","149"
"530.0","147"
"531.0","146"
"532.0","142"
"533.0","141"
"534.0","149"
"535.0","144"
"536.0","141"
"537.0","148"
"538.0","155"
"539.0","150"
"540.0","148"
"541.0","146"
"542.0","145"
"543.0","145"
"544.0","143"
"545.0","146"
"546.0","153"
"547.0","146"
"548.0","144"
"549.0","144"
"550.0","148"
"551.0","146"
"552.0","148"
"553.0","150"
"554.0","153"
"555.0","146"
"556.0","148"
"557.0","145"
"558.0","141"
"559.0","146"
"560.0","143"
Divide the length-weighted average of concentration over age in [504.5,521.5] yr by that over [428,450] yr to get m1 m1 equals 1.81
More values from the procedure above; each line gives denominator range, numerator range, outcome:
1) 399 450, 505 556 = 1.46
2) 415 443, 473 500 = 1.34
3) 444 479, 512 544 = 1.41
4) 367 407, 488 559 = 1.27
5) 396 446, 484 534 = 1.38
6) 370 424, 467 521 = 1.18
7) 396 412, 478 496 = 1.13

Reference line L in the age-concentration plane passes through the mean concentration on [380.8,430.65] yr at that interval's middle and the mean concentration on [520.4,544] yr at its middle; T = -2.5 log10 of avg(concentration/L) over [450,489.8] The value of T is 0.13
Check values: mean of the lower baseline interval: 115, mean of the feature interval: 118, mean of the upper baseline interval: 151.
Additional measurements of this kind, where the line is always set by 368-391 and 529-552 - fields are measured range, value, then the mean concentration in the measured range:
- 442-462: 0.41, 88.1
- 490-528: -0.04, 146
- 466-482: 0.05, 127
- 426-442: 0.37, 88.7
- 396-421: 0.03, 117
